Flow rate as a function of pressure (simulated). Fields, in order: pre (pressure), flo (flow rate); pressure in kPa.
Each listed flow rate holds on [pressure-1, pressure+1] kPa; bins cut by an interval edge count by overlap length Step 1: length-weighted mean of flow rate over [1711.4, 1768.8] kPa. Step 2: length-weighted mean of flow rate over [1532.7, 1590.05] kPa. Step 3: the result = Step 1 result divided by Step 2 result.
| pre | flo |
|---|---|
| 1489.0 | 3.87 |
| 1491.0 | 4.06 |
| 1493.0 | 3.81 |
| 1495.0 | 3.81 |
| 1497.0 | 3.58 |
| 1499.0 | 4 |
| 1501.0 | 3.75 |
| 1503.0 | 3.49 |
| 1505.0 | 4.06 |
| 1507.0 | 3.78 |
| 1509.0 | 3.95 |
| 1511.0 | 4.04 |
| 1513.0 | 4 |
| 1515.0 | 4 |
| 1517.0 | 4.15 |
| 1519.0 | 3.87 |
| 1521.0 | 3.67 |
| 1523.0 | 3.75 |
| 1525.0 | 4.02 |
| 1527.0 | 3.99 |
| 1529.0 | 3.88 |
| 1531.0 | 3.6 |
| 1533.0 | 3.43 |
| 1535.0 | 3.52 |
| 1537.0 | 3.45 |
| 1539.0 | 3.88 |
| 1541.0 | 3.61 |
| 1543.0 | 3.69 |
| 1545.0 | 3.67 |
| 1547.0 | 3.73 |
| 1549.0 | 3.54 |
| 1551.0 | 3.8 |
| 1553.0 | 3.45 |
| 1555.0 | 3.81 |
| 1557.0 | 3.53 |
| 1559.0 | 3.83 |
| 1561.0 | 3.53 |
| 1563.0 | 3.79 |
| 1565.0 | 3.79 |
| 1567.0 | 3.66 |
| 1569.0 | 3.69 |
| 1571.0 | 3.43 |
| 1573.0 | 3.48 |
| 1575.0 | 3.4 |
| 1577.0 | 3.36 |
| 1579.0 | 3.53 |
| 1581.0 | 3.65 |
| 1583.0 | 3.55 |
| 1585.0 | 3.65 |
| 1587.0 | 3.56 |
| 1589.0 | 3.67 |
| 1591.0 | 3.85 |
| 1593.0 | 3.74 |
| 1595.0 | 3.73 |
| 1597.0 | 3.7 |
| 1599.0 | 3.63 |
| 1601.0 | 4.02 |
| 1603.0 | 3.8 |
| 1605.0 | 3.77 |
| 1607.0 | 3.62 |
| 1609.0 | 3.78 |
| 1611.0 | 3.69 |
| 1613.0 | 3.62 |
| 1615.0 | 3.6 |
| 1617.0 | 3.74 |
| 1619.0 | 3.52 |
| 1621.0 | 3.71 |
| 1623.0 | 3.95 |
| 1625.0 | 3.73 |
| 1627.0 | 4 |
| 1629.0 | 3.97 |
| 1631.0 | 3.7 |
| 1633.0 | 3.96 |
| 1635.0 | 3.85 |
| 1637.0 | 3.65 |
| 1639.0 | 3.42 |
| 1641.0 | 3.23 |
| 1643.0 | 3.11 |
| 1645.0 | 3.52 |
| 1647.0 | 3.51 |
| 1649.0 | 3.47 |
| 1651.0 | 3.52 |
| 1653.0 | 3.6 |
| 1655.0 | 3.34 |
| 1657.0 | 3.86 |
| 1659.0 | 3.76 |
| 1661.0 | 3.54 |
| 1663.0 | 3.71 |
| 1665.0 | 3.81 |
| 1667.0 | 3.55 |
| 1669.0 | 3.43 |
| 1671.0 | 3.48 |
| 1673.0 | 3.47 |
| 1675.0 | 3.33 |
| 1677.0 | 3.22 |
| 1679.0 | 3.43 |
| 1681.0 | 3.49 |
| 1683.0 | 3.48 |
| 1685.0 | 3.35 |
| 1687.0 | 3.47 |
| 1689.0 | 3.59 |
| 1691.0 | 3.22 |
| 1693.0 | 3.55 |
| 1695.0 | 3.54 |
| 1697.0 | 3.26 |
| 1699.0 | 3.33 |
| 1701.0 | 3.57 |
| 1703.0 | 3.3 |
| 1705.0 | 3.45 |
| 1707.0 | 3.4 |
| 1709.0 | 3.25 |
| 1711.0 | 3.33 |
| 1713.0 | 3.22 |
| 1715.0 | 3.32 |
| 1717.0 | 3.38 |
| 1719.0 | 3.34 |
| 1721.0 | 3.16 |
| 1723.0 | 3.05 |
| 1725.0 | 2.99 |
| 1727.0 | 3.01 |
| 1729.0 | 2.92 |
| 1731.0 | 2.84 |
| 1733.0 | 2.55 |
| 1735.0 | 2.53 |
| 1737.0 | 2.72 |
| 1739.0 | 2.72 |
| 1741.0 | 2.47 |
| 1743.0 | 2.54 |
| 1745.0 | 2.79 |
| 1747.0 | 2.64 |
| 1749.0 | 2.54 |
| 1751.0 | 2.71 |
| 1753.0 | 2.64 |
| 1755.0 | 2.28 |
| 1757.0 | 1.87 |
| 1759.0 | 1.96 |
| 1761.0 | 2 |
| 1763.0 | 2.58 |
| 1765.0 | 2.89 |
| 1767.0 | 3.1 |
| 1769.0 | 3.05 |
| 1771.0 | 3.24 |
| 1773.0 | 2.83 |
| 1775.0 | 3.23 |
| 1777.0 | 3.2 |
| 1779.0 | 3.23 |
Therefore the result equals 0.8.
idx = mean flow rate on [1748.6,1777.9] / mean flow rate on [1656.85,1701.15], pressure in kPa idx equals 0.8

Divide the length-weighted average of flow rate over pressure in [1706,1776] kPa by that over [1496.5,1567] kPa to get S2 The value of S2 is 0.8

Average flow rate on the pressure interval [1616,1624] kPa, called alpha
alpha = 3.73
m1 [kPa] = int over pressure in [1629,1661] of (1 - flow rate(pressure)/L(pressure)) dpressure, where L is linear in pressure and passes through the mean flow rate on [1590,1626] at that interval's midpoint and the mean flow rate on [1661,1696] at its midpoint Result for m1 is 0.2 kPa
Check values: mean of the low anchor 3.73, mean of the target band 3.58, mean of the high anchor 3.48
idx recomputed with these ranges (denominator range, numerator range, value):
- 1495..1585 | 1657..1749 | 0.87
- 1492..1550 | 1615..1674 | 0.96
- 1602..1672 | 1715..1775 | 0.76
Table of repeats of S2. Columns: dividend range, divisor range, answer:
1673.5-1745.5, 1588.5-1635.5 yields 0.84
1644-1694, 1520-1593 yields 0.96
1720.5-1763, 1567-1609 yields 0.72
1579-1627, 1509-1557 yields 0.99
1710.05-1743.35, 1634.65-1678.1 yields 0.84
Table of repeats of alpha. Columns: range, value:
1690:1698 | 3.39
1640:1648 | 3.34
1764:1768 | 3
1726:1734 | 2.83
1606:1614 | 3.68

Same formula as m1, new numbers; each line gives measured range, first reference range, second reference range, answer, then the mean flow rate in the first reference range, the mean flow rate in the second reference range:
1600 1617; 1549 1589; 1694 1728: -1.1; 3.6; 3.29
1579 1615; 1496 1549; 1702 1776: -2.4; 3.79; 2.86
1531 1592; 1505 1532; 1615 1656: 3.0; 3.91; 3.62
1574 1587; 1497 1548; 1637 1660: 0.5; 3.79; 3.49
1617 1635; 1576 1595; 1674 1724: -1.5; 3.62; 3.36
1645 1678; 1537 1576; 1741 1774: -4.7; 3.64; 2.6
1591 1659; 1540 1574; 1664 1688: -2.5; 3.65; 3.46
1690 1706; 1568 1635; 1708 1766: -1.9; 3.69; 2.77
